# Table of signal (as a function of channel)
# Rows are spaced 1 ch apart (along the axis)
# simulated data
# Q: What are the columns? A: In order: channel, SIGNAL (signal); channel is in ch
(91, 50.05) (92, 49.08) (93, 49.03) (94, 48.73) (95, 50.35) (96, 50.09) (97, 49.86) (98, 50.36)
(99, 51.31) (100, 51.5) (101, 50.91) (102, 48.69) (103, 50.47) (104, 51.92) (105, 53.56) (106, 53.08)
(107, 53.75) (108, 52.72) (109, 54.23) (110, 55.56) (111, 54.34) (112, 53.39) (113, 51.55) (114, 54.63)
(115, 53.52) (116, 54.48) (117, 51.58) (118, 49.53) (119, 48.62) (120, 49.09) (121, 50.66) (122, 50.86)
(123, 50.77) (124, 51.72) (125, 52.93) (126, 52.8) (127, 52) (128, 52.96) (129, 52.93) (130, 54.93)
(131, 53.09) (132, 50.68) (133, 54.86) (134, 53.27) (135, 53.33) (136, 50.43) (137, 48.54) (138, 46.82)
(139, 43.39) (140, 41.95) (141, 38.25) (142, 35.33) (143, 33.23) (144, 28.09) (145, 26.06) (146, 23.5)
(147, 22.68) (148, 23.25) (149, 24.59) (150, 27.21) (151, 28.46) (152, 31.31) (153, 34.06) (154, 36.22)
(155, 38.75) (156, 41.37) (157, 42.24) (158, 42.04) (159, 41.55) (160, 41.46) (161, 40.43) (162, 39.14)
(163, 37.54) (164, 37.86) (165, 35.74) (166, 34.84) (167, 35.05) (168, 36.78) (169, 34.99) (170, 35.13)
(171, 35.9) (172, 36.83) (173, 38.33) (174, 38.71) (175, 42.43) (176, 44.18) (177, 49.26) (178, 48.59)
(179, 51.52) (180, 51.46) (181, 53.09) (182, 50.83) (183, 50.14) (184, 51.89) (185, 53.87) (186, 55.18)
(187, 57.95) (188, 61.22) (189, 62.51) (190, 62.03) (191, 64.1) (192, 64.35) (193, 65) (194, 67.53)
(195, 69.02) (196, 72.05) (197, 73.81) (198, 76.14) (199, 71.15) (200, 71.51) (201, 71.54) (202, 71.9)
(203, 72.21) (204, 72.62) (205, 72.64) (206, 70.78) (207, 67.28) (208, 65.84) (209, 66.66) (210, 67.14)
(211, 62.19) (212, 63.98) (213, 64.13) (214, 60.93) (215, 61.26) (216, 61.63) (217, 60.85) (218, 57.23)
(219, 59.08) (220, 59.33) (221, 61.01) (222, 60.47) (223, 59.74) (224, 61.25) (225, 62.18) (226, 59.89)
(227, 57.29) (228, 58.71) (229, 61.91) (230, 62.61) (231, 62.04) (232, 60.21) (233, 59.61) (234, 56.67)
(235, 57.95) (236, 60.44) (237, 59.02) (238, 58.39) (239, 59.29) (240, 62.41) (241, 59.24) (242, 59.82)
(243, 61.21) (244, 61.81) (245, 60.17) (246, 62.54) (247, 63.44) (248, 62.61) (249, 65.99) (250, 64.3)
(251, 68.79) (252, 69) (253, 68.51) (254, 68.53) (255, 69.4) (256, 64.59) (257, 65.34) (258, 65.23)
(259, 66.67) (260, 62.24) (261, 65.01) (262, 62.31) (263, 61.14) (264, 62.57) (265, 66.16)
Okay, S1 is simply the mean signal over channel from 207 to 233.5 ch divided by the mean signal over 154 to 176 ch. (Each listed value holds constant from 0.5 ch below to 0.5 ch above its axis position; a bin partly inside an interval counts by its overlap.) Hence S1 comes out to 1.60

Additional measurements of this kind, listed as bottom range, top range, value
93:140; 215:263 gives 1.20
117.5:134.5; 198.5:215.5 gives 1.31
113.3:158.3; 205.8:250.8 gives 1.41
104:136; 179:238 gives 1.19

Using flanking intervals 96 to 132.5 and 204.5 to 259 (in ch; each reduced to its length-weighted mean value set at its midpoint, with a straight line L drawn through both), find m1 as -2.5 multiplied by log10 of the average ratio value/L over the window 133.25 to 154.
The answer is 0.45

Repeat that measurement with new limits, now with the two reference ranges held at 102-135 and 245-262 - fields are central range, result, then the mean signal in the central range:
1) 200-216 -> -0.106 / 67.4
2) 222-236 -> 0.054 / 60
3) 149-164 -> 0.457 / 36.9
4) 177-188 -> 0.116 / 52.7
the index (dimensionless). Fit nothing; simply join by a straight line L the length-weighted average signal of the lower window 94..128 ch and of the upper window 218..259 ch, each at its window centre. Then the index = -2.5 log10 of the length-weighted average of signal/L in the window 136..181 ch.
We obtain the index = 0.42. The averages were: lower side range 51.8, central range 37.7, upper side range 62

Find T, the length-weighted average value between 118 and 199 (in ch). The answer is 46.3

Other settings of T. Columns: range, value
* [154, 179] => 39.7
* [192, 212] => 69.6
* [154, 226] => 55.1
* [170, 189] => 48.4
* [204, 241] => 61.8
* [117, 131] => 51.6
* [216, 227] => 60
